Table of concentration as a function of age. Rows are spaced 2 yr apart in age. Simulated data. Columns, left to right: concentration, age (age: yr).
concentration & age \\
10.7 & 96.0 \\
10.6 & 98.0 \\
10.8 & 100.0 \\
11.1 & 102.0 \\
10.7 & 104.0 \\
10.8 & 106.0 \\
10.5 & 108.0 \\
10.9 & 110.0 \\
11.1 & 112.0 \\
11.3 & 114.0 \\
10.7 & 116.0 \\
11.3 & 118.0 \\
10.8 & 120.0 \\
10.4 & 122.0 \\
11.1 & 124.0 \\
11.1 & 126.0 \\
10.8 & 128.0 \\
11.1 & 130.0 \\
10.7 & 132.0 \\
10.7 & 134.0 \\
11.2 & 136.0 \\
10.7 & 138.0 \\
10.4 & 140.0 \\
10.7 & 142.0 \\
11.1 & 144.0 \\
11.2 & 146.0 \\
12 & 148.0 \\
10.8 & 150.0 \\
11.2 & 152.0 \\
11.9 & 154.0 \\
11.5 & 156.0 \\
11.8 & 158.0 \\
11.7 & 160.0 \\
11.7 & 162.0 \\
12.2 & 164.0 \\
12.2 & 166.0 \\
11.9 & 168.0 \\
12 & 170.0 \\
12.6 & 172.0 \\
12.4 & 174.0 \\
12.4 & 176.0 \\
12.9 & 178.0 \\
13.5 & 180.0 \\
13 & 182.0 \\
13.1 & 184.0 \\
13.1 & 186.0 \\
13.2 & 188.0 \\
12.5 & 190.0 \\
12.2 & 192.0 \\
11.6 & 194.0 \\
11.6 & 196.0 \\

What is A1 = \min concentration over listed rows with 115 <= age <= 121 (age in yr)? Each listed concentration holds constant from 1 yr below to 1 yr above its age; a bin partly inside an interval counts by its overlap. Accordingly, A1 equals 10.7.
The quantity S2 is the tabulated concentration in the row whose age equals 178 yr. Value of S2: 12.9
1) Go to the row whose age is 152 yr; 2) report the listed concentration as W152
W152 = 11.2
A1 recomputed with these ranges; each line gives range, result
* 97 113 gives 10.5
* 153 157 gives 11.5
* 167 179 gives 11.9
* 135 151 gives 10.4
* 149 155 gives 10.8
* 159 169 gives 11.7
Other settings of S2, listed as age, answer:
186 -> 13.1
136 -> 11.2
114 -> 11.3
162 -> 11.7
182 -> 13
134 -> 10.7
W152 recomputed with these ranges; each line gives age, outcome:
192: 12.2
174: 12.4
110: 10.9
